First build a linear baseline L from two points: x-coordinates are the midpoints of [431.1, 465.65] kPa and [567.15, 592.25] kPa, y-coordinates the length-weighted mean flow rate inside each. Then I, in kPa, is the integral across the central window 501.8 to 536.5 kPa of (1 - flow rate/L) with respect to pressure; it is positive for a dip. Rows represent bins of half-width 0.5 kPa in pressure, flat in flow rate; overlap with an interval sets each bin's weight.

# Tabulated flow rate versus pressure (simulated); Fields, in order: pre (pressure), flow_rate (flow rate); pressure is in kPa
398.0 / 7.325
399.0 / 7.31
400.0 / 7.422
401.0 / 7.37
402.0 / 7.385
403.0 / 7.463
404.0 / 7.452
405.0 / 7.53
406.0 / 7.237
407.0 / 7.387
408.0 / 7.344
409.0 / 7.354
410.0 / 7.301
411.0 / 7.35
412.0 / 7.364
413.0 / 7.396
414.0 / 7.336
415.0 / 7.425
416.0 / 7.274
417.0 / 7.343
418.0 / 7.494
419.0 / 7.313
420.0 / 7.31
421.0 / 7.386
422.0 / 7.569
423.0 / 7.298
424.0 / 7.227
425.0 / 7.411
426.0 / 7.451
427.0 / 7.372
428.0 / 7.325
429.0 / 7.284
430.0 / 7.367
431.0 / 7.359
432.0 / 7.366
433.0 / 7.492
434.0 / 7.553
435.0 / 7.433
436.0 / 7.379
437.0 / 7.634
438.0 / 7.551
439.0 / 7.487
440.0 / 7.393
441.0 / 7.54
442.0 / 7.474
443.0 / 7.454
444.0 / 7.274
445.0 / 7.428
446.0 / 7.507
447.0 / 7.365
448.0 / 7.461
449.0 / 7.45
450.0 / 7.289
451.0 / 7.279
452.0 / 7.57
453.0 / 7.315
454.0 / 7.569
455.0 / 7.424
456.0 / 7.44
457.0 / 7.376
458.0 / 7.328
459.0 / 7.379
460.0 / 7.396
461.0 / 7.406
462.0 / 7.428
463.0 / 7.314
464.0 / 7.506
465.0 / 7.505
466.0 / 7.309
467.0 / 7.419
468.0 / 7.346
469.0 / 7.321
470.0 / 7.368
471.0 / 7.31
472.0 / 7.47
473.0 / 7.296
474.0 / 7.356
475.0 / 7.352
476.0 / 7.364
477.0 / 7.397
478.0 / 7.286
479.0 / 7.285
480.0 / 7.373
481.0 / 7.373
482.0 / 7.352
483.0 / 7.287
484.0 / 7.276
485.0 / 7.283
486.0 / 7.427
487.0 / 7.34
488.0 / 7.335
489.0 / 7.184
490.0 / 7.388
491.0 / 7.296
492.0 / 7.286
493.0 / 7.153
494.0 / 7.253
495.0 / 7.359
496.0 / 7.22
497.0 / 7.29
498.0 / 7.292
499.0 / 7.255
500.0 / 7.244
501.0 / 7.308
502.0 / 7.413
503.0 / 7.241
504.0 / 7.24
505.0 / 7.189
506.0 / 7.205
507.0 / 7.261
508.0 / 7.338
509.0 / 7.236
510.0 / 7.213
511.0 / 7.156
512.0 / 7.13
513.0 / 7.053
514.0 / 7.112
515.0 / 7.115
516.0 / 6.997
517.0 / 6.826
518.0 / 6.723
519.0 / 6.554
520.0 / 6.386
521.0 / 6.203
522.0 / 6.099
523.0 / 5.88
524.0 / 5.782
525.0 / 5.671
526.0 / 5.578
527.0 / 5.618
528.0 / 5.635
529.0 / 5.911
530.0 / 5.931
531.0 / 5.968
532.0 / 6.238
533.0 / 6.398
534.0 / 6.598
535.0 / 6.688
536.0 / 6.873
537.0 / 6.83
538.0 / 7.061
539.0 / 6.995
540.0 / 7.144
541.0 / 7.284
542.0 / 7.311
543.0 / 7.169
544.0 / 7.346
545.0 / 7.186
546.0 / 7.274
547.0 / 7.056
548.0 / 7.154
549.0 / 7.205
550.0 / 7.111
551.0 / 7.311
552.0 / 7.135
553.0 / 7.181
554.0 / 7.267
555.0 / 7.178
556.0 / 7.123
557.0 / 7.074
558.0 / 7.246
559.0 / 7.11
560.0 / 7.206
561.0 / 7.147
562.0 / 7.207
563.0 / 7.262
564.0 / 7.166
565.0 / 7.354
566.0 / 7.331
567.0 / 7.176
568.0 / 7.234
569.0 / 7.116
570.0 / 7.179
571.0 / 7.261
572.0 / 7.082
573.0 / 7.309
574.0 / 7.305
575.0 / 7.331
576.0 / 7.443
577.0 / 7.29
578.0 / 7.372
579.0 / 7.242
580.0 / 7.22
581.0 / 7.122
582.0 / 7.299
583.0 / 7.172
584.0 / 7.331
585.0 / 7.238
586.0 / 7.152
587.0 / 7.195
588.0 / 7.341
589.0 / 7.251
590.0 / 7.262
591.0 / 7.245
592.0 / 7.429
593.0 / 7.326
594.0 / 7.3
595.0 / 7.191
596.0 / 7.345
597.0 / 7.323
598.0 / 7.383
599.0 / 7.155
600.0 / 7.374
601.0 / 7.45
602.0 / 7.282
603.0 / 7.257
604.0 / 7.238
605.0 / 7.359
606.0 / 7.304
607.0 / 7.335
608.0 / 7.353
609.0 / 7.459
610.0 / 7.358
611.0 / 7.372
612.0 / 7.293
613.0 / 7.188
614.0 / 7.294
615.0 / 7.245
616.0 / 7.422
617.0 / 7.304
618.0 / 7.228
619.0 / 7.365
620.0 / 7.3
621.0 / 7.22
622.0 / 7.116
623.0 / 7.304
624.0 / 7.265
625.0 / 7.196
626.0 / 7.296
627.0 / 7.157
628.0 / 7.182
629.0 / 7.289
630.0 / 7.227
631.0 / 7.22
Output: 3.5 kPa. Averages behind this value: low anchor 7.43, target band 6.61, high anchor 7.25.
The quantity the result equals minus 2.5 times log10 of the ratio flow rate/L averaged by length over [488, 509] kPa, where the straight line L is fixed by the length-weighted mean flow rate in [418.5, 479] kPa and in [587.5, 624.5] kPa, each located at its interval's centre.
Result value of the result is 0.01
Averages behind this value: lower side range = 7.4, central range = 7.27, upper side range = 7.3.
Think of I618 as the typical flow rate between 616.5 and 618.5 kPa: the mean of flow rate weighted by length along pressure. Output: 7.27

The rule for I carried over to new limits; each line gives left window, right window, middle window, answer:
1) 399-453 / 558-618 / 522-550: 2.79 kPa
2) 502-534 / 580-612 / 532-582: -1.48 kPa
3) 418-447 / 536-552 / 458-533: 2.49 kPa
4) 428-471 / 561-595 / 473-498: 0.20 kPa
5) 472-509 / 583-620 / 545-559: 0.24 kPa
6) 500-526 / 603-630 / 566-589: -0.43 kPa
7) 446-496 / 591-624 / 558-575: 0.24 kPa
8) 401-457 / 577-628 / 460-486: 0.04 kPa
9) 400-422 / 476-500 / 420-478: -0.49 kPa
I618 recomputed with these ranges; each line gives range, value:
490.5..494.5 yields 7.25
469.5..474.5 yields 7.36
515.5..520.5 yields 6.7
